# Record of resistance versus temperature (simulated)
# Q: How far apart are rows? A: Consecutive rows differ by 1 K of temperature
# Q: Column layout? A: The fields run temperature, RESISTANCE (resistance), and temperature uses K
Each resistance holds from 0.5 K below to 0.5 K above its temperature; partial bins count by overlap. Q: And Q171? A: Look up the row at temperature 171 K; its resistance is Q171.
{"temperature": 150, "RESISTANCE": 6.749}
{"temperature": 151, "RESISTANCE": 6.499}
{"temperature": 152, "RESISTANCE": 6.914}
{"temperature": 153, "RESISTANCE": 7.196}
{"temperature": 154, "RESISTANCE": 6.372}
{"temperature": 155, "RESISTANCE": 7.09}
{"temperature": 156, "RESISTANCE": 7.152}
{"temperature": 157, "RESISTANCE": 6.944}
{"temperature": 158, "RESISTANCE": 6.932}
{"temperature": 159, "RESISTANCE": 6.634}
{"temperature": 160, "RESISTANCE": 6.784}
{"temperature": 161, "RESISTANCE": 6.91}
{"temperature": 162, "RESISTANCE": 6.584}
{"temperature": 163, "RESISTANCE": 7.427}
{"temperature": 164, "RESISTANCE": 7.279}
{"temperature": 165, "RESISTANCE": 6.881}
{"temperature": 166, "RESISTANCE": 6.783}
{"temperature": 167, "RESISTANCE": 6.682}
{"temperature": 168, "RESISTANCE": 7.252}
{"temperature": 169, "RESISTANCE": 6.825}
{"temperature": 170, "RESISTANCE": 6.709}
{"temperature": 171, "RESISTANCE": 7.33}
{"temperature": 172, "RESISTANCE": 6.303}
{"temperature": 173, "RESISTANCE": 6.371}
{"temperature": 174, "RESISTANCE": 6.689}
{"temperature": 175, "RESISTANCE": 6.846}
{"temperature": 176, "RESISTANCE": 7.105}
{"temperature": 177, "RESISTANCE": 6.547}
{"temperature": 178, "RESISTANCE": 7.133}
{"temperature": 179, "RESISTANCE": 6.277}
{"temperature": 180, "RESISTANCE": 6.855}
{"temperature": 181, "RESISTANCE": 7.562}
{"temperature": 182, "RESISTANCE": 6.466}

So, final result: 7.33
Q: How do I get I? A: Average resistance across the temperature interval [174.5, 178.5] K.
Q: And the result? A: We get 6.91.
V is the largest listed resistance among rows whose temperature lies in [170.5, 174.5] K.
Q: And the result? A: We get 7.33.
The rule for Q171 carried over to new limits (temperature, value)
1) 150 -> 6.749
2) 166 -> 6.783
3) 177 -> 6.547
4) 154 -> 6.372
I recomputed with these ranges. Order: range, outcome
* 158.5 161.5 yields 6.78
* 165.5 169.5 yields 6.89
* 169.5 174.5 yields 6.68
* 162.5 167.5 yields 7.01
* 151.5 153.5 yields 7.05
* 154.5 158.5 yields 7.03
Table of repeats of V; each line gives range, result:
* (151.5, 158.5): 7.196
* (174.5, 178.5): 7.133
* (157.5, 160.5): 6.932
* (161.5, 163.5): 7.427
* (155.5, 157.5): 7.152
